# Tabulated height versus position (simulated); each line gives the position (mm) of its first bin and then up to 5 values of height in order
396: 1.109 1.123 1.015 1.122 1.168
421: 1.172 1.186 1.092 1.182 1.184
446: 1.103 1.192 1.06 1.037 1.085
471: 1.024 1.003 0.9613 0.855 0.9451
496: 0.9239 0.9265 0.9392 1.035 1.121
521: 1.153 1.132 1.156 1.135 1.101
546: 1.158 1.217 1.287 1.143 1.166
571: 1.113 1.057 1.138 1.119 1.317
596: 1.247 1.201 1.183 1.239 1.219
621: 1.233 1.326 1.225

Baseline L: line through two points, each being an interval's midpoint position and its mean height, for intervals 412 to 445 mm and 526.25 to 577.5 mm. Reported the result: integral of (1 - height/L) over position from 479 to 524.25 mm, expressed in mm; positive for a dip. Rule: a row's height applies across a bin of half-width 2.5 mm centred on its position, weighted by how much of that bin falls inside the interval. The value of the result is 6.62 mm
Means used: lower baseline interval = 1.16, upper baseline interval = 1.15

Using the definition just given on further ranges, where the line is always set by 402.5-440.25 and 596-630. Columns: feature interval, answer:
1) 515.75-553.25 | 1.5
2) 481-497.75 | 3.7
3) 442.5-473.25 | 1.8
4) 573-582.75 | 1.0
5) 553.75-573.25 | 0.5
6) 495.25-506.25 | 2.3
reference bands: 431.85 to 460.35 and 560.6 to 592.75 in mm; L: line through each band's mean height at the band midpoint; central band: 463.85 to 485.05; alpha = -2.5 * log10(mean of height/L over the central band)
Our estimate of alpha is 0.13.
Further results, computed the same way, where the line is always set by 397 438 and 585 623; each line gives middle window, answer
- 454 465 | 0.10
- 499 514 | 0.20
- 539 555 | 0.02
